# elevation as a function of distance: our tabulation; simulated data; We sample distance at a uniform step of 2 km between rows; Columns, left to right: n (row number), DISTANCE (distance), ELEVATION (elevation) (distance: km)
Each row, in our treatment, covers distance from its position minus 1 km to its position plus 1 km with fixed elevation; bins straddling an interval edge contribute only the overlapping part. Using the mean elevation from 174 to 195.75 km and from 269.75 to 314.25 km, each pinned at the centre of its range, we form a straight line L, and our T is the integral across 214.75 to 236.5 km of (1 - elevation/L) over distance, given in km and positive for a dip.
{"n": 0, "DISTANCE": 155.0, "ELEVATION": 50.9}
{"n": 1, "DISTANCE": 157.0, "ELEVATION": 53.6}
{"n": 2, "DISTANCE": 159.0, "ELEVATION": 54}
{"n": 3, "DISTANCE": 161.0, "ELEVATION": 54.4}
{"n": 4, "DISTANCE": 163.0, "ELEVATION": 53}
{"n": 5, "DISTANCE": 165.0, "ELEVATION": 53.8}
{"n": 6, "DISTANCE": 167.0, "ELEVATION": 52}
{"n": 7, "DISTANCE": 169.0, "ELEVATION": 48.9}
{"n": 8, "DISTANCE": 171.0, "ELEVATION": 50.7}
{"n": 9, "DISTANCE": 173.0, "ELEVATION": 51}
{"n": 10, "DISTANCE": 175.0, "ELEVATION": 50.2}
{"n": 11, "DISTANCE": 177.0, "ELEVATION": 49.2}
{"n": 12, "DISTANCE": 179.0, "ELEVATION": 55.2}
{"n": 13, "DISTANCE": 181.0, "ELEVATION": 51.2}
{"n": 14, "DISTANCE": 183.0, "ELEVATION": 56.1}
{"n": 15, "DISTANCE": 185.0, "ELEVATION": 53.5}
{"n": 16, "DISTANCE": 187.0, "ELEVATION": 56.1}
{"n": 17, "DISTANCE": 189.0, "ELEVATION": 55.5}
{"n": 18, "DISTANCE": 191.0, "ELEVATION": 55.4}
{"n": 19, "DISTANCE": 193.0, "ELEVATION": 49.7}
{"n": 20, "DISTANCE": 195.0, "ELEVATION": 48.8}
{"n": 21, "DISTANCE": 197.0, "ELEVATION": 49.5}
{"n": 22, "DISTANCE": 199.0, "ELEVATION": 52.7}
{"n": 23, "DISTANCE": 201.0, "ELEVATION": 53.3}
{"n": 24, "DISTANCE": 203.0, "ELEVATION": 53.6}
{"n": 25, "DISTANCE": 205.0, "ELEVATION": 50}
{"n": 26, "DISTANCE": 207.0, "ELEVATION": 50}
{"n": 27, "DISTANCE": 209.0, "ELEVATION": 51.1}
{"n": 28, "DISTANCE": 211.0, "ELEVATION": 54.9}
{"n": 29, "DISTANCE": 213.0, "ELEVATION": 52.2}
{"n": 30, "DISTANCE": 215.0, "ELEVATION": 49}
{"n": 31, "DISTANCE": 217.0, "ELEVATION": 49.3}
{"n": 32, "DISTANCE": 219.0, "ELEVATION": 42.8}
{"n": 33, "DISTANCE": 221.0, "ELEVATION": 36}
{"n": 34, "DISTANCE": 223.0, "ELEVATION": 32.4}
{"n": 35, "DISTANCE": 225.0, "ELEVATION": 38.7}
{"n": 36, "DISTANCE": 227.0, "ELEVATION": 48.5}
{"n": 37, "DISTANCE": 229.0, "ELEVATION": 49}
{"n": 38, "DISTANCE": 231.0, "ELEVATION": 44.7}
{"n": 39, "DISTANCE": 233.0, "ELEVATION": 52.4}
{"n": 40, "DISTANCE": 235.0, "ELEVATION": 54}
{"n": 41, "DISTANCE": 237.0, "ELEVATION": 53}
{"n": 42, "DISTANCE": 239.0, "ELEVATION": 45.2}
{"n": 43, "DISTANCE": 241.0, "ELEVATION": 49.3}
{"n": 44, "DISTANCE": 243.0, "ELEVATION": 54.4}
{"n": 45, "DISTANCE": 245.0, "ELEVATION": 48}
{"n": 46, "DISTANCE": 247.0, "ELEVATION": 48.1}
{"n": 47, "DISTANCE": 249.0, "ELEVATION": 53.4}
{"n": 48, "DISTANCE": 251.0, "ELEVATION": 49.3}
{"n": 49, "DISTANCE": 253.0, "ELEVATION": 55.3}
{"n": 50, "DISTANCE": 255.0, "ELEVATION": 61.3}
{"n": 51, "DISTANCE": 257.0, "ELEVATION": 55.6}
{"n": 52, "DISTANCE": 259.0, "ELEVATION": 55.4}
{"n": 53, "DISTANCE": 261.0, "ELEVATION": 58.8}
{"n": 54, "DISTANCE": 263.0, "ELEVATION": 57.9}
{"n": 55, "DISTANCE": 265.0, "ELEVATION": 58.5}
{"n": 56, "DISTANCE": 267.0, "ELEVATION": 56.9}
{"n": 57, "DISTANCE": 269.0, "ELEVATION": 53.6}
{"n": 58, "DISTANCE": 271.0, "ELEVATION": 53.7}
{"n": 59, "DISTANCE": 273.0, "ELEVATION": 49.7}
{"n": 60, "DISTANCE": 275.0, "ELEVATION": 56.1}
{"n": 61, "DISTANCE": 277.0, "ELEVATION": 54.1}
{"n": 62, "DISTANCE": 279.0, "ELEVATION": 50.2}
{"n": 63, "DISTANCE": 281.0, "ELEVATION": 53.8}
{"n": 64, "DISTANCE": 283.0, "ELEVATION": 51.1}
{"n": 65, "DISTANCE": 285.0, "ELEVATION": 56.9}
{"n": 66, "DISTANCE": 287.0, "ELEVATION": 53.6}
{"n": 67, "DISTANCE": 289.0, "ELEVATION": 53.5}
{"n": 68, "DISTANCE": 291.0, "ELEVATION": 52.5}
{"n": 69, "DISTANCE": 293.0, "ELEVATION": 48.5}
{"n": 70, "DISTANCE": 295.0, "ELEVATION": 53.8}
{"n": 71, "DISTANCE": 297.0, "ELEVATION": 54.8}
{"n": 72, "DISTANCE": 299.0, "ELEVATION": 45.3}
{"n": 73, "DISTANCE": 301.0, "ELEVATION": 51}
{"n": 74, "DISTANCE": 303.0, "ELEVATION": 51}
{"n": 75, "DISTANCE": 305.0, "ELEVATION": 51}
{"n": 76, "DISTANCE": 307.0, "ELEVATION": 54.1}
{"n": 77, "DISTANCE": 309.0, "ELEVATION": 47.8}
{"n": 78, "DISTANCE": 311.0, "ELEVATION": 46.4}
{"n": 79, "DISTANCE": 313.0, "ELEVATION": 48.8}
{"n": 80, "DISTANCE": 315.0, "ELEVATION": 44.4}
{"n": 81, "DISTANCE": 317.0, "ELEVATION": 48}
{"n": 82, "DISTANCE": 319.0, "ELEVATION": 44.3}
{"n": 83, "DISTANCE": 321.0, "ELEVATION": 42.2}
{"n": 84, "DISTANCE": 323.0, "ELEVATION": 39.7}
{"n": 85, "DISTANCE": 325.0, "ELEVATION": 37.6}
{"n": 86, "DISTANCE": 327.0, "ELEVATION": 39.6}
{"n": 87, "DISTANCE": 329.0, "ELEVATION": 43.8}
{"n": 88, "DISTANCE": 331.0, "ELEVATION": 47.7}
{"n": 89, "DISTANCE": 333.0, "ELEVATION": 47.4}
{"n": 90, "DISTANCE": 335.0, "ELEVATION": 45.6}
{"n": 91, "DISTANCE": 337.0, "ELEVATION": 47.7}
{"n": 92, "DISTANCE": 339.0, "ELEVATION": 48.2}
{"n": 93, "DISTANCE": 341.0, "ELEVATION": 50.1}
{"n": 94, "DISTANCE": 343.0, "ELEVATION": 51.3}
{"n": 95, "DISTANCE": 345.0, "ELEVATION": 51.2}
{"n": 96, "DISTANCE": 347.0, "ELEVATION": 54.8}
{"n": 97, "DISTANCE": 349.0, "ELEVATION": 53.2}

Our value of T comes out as 3.0 km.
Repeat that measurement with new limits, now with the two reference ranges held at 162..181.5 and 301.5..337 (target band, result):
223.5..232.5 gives 0.8 km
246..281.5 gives -4.8 km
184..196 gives -0.5 km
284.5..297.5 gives -1.7 km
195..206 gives -0.2 km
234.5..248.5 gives -0.4 km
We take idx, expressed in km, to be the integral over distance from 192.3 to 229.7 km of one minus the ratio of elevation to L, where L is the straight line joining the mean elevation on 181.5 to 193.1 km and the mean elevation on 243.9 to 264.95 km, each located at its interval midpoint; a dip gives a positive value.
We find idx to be 4.5 km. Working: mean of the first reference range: 54.6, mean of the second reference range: 54.5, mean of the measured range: 48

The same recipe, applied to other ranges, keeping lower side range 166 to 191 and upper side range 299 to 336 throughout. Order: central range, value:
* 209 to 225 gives 1.77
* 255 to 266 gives -1.99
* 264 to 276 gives -1.59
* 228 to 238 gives -0.12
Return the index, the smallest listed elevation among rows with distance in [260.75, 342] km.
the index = 37.6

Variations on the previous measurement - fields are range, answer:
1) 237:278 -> 45.2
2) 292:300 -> 45.3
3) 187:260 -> 32.4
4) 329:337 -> 43.8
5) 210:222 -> 36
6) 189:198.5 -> 48.8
